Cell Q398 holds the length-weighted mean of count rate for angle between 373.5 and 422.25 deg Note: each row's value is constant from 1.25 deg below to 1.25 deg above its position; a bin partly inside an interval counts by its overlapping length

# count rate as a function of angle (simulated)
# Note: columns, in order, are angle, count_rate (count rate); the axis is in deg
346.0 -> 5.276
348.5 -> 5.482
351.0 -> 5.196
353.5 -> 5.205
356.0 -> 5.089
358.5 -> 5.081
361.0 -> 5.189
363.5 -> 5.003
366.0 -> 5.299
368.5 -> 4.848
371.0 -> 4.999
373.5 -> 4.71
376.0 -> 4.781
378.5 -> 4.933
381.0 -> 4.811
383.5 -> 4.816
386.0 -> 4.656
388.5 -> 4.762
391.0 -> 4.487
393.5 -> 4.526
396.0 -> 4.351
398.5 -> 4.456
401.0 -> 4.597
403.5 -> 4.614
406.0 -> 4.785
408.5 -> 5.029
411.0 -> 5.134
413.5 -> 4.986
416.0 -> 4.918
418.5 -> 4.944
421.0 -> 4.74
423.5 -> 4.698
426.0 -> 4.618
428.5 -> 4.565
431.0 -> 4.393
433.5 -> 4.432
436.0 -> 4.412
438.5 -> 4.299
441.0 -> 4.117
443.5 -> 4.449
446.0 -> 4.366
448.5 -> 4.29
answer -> 4.75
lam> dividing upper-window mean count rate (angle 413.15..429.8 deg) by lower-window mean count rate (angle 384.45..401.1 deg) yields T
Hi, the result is 1.05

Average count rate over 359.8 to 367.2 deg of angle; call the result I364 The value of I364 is 5.16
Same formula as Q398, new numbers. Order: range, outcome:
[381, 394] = 4.67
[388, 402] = 4.52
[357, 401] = 4.8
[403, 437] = 4.74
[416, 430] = 4.73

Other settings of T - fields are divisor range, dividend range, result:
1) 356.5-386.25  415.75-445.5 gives 0.92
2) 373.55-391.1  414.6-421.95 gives 1.02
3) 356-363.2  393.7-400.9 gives 0.87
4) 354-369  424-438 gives 0.88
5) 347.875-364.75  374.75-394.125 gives 0.92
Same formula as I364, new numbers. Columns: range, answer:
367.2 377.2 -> 4.84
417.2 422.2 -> 4.84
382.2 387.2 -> 4.74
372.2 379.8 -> 4.81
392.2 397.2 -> 4.44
